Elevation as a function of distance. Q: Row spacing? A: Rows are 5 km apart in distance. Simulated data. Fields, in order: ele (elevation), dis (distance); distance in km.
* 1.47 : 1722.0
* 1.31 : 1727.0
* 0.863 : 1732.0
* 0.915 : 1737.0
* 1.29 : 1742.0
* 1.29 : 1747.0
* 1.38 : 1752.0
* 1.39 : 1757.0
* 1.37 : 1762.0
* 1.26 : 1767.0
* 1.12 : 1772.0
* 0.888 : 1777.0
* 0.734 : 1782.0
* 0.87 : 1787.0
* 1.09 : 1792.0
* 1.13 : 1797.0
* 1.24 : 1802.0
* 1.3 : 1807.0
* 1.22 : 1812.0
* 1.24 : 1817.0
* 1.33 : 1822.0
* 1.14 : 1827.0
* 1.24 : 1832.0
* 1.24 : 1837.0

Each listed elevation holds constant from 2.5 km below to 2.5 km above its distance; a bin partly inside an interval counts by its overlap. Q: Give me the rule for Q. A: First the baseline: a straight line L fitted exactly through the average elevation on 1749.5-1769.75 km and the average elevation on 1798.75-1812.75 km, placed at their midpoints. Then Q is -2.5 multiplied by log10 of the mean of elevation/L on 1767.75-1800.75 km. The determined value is 0.28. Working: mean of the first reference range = 1.35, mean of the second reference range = 1.25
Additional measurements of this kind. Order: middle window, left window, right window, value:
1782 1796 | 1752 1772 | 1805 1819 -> 0.322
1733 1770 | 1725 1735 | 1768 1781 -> -0.208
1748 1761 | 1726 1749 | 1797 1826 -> -0.193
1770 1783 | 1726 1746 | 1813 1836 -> 0.242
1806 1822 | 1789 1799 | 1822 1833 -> -0.084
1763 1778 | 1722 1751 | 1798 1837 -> 0.060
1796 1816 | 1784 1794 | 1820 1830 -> -0.134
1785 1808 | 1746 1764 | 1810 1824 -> 0.157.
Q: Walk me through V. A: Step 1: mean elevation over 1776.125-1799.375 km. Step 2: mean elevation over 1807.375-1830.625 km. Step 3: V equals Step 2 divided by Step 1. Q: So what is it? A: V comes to 1.3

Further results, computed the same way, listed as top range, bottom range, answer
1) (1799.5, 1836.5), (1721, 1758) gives 1.02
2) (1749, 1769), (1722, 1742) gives 1.21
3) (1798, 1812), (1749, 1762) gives 0.90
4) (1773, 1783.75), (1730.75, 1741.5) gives 0.89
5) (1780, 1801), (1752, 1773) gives 0.75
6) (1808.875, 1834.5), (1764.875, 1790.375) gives 1.27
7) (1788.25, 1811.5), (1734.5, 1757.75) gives 0.95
